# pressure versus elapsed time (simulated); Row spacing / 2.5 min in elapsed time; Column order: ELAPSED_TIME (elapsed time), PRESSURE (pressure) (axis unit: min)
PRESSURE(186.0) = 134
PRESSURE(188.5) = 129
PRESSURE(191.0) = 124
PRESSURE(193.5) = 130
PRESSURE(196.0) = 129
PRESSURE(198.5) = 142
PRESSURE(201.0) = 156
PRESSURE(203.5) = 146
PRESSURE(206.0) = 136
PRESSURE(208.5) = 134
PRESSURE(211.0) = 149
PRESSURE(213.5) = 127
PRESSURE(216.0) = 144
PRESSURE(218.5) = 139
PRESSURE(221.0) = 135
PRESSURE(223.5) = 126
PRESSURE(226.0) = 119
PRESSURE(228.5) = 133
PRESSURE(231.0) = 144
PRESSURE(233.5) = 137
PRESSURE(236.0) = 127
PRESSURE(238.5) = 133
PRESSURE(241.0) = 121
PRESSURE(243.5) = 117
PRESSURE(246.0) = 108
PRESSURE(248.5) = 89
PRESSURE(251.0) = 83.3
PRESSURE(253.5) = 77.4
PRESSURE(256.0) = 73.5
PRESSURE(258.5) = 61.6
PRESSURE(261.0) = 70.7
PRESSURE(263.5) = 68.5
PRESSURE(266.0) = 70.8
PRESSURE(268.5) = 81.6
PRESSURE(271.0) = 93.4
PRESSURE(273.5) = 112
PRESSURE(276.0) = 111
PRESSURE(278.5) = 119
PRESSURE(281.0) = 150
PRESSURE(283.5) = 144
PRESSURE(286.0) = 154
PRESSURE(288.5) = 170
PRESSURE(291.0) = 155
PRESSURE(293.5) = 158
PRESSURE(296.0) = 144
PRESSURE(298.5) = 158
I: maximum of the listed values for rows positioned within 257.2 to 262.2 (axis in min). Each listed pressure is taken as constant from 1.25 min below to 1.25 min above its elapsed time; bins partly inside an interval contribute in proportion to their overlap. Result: 70.7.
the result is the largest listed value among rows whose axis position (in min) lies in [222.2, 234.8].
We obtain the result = 144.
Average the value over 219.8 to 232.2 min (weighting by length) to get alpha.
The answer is 131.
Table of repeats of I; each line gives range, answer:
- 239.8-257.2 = 121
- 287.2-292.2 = 170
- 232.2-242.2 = 137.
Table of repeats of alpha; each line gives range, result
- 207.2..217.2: 138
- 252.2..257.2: 75.5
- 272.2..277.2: 111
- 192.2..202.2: 139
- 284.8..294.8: 159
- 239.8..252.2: 104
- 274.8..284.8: 131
